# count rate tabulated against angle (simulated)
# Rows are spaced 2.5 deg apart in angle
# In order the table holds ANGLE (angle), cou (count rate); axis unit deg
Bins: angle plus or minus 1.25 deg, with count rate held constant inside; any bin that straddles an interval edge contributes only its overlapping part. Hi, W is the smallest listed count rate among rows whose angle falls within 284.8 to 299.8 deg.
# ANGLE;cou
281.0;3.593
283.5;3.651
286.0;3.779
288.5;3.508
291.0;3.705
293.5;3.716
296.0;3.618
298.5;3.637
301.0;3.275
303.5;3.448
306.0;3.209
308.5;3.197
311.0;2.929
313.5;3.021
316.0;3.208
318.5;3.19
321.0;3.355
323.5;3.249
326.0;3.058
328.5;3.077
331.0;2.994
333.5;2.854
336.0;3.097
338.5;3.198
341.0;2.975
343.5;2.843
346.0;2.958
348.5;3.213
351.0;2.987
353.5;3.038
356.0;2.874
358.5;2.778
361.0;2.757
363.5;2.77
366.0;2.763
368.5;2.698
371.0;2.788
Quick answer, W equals 3.508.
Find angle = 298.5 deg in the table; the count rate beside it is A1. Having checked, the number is 3.637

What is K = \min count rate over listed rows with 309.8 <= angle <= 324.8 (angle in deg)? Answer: 2.929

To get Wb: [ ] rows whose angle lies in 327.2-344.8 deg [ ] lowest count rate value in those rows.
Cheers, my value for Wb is 2.843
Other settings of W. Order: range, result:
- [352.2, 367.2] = 2.757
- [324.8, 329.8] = 3.058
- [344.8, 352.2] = 2.958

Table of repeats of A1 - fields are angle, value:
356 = 2.874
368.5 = 2.698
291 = 3.705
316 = 3.208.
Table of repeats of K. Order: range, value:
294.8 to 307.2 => 3.209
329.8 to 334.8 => 2.854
